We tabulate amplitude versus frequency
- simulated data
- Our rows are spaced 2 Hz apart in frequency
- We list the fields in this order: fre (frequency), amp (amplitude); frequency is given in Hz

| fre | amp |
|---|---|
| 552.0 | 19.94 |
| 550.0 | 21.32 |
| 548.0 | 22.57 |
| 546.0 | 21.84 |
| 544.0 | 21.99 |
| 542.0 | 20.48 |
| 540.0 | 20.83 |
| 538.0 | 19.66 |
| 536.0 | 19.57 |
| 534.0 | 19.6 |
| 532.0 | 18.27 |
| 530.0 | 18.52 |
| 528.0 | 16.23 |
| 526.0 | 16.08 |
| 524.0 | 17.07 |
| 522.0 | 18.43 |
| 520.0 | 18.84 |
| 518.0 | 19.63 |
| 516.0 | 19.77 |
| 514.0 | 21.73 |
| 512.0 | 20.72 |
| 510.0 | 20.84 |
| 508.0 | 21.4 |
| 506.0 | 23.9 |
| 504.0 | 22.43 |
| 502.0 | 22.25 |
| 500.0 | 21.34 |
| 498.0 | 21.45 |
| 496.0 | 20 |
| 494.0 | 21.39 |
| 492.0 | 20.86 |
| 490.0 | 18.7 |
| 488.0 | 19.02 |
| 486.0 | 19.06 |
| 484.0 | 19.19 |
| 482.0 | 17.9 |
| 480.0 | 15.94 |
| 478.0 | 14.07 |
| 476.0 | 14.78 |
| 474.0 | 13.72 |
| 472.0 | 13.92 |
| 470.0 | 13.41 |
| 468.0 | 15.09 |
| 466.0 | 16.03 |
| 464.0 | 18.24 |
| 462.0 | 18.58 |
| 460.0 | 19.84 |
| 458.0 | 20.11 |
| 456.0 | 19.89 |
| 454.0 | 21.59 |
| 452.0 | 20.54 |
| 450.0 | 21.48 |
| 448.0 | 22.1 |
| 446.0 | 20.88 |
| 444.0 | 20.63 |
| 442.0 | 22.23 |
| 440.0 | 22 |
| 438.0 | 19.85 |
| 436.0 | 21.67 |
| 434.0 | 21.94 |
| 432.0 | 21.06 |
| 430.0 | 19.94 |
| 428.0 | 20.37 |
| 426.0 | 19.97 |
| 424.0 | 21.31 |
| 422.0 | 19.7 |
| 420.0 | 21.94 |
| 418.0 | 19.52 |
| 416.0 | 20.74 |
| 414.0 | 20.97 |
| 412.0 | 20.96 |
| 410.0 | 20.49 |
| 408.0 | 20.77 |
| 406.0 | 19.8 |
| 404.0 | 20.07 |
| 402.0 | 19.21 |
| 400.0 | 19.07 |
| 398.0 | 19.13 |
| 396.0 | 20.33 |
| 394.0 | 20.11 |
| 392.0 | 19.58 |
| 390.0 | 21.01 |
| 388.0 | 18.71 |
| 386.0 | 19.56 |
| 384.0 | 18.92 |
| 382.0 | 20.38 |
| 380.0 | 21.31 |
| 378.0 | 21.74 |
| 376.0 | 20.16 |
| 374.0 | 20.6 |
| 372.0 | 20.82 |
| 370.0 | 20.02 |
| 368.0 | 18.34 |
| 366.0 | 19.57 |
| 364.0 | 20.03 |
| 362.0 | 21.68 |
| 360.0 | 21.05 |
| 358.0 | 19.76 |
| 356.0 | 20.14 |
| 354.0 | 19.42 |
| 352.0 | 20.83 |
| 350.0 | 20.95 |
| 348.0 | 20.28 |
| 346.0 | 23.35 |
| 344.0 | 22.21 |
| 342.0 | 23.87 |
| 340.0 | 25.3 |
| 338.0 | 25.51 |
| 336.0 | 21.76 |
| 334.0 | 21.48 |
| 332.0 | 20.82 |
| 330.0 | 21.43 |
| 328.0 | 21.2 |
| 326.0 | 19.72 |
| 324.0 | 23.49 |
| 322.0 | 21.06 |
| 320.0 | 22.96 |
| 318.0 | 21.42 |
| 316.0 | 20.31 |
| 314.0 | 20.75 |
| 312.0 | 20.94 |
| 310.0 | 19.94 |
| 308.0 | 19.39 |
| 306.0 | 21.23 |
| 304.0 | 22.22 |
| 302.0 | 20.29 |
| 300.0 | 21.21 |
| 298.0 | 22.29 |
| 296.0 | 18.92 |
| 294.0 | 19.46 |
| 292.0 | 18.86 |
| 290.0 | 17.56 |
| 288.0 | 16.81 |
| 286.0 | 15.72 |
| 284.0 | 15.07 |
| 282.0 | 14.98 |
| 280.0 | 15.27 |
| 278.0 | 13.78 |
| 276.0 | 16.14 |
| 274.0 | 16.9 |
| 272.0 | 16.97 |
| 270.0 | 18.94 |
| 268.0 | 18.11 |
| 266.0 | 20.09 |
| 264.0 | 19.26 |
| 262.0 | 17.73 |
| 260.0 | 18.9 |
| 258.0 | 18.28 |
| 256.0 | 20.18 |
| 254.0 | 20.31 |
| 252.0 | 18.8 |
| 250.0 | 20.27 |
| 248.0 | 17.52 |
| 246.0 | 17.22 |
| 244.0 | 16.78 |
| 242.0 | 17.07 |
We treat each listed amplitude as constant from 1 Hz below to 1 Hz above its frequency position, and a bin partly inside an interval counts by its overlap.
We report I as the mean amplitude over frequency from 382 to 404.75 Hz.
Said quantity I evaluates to 19.6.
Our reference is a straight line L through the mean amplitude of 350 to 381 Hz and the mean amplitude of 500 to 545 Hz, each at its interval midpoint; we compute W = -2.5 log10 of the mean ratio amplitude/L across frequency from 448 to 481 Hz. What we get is 0.15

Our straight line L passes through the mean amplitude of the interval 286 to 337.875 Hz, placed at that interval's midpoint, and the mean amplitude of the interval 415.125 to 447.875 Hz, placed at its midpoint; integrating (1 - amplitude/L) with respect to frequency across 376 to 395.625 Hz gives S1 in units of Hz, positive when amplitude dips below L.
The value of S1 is 0.6 Hz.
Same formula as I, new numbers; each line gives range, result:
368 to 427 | 20.2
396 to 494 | 19.4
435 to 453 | 21.3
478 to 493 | 18.4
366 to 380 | 20.3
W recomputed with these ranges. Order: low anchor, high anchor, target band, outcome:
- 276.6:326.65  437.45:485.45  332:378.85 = -0.12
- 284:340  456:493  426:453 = -0.18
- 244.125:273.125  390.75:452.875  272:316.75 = 0.04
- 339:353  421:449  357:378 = 0.09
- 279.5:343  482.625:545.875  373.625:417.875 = 0.00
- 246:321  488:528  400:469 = -0.03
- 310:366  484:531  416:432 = 0.01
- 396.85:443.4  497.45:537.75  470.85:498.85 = 0.13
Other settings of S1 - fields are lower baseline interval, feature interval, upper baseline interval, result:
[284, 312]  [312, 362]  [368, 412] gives -4.9 Hz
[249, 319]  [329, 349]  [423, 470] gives -3.5 Hz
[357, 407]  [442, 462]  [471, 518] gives -1.2 Hz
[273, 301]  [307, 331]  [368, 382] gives -3.3 Hz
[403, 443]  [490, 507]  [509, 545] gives -1.5 Hz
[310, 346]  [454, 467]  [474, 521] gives 0.8 Hz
